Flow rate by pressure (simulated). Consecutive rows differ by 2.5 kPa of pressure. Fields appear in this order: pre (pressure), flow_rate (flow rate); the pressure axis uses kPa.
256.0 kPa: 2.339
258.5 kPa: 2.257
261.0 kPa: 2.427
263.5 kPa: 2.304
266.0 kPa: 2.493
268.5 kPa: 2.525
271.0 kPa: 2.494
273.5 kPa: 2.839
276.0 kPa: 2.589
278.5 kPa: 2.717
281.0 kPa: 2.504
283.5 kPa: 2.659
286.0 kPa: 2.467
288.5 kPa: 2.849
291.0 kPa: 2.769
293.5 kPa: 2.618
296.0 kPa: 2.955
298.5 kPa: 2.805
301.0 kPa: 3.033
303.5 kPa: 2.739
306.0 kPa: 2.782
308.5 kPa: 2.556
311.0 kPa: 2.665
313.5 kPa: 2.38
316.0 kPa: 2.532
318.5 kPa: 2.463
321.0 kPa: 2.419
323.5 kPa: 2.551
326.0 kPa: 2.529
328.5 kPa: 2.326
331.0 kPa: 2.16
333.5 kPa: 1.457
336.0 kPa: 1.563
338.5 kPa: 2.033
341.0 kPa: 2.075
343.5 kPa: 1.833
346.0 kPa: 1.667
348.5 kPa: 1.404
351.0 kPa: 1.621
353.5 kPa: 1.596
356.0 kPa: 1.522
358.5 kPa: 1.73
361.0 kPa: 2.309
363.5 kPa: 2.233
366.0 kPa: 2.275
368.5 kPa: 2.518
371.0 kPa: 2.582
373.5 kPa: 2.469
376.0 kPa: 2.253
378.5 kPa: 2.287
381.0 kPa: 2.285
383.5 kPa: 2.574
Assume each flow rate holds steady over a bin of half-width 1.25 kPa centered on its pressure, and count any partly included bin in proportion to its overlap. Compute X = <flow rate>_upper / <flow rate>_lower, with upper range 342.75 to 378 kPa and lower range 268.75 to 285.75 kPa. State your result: 0.77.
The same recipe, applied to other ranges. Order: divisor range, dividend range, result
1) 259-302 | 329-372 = 0.73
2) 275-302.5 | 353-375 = 0.79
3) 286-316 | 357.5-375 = 0.85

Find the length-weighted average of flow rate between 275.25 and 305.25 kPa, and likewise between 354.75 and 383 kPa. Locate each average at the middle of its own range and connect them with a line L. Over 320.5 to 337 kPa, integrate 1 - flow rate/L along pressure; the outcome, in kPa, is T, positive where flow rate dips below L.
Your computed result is 2.3 kPa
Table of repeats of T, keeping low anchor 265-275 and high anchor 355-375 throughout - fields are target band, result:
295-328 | -2.9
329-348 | 4.0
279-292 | -0.6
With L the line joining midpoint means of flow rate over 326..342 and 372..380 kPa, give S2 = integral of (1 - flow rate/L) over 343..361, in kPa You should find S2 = 4.0 kPa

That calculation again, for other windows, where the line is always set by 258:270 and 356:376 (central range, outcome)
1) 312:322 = -0.5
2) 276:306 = -4.6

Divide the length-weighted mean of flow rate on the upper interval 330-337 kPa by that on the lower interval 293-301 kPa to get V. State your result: 0.6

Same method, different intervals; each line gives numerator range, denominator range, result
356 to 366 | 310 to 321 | 0.82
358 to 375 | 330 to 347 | 1.28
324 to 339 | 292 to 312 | 0.74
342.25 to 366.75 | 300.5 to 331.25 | 0.71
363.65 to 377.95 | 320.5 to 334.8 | 1.08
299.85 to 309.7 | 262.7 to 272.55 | 1.12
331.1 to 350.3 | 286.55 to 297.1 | 0.63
